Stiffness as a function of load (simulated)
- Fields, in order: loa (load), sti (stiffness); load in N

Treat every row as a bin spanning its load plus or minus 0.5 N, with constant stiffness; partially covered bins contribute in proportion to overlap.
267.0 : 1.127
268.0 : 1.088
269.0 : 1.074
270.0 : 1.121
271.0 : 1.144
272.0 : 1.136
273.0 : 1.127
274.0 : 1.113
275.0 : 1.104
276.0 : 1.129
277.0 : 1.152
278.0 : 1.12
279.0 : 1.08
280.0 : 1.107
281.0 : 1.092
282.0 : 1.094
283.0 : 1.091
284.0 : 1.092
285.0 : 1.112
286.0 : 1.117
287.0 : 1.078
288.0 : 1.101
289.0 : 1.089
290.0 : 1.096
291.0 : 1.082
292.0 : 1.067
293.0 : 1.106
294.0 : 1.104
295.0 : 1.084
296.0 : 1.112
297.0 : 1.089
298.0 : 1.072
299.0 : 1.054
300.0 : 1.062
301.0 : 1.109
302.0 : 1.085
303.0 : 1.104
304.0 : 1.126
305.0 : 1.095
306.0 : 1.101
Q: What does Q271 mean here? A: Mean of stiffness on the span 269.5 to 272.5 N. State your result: 1.13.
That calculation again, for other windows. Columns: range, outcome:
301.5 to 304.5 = 1.1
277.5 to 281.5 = 1.1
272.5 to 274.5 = 1.12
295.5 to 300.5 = 1.08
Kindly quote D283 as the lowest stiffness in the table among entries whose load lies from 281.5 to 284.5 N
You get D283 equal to 1.091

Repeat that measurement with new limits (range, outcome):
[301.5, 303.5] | 1.085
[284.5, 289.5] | 1.078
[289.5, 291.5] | 1.082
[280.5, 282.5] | 1.092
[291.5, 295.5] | 1.067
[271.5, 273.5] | 1.127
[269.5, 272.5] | 1.121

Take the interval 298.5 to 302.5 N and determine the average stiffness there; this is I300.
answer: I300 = 1.08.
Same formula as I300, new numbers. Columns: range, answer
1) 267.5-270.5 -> 1.09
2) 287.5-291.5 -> 1.09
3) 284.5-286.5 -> 1.11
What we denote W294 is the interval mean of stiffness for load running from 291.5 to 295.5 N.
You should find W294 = 1.09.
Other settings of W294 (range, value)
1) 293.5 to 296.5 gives 1.1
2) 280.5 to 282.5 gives 1.09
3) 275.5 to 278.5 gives 1.13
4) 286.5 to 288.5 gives 1.09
